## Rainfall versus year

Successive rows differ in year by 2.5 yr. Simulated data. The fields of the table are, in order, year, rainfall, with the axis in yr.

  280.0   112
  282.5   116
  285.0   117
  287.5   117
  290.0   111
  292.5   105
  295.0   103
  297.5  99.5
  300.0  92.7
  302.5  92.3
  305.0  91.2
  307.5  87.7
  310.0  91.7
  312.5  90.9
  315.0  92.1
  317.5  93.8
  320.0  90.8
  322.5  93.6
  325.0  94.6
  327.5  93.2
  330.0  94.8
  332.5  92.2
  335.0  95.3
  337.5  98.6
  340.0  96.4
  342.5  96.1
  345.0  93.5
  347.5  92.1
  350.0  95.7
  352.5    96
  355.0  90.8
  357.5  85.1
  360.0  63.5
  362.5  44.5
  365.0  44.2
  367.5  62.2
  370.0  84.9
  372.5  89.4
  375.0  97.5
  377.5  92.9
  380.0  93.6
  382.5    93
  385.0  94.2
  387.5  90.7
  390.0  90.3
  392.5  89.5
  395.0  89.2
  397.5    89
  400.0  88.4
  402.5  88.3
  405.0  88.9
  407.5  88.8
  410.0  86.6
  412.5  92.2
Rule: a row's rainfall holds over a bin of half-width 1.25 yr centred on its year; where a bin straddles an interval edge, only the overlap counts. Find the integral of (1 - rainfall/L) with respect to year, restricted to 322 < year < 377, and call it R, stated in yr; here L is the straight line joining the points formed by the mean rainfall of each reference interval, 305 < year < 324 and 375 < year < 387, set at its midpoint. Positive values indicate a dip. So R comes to 3.87 yr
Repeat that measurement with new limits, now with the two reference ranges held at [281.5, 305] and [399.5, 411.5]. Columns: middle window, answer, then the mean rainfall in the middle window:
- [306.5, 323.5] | 1.7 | 91.5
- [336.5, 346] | 0.2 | 96.2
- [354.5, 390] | 4.7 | 80.6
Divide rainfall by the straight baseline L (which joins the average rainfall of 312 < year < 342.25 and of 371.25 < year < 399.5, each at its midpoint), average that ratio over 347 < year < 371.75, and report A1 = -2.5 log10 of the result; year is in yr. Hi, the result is 0.22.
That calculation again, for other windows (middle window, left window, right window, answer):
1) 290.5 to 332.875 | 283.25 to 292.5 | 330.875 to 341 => 0.11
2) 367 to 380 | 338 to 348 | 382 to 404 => 0.05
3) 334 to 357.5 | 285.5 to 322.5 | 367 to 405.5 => -0.01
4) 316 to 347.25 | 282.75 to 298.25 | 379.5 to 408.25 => 0.08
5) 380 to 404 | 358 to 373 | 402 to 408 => -0.13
